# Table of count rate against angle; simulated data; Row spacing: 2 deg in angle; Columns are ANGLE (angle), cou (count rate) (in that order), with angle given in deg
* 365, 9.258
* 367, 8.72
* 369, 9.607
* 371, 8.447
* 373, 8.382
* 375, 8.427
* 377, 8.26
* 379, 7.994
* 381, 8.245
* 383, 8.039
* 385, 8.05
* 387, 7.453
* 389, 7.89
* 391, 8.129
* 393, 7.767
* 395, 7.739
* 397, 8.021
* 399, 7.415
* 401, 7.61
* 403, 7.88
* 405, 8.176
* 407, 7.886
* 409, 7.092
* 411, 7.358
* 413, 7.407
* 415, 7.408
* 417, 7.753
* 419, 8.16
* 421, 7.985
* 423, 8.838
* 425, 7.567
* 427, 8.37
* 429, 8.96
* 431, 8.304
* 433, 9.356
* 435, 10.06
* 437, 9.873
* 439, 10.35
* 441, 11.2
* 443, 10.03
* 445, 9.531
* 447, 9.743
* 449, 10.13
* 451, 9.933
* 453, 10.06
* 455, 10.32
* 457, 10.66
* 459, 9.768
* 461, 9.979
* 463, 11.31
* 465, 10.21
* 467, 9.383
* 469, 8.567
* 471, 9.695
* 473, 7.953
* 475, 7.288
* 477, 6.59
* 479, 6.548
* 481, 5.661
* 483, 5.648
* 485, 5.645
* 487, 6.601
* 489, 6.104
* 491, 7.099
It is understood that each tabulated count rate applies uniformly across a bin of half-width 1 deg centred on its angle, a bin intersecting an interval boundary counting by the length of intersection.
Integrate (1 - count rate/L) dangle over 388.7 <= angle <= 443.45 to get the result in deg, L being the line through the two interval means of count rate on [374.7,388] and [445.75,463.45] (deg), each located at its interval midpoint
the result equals 4.2 deg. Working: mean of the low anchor 8.05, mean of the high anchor 10.2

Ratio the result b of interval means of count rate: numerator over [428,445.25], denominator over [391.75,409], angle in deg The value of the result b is 1.25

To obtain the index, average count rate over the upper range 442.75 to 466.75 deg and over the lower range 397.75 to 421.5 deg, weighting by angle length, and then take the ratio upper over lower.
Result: 1.3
